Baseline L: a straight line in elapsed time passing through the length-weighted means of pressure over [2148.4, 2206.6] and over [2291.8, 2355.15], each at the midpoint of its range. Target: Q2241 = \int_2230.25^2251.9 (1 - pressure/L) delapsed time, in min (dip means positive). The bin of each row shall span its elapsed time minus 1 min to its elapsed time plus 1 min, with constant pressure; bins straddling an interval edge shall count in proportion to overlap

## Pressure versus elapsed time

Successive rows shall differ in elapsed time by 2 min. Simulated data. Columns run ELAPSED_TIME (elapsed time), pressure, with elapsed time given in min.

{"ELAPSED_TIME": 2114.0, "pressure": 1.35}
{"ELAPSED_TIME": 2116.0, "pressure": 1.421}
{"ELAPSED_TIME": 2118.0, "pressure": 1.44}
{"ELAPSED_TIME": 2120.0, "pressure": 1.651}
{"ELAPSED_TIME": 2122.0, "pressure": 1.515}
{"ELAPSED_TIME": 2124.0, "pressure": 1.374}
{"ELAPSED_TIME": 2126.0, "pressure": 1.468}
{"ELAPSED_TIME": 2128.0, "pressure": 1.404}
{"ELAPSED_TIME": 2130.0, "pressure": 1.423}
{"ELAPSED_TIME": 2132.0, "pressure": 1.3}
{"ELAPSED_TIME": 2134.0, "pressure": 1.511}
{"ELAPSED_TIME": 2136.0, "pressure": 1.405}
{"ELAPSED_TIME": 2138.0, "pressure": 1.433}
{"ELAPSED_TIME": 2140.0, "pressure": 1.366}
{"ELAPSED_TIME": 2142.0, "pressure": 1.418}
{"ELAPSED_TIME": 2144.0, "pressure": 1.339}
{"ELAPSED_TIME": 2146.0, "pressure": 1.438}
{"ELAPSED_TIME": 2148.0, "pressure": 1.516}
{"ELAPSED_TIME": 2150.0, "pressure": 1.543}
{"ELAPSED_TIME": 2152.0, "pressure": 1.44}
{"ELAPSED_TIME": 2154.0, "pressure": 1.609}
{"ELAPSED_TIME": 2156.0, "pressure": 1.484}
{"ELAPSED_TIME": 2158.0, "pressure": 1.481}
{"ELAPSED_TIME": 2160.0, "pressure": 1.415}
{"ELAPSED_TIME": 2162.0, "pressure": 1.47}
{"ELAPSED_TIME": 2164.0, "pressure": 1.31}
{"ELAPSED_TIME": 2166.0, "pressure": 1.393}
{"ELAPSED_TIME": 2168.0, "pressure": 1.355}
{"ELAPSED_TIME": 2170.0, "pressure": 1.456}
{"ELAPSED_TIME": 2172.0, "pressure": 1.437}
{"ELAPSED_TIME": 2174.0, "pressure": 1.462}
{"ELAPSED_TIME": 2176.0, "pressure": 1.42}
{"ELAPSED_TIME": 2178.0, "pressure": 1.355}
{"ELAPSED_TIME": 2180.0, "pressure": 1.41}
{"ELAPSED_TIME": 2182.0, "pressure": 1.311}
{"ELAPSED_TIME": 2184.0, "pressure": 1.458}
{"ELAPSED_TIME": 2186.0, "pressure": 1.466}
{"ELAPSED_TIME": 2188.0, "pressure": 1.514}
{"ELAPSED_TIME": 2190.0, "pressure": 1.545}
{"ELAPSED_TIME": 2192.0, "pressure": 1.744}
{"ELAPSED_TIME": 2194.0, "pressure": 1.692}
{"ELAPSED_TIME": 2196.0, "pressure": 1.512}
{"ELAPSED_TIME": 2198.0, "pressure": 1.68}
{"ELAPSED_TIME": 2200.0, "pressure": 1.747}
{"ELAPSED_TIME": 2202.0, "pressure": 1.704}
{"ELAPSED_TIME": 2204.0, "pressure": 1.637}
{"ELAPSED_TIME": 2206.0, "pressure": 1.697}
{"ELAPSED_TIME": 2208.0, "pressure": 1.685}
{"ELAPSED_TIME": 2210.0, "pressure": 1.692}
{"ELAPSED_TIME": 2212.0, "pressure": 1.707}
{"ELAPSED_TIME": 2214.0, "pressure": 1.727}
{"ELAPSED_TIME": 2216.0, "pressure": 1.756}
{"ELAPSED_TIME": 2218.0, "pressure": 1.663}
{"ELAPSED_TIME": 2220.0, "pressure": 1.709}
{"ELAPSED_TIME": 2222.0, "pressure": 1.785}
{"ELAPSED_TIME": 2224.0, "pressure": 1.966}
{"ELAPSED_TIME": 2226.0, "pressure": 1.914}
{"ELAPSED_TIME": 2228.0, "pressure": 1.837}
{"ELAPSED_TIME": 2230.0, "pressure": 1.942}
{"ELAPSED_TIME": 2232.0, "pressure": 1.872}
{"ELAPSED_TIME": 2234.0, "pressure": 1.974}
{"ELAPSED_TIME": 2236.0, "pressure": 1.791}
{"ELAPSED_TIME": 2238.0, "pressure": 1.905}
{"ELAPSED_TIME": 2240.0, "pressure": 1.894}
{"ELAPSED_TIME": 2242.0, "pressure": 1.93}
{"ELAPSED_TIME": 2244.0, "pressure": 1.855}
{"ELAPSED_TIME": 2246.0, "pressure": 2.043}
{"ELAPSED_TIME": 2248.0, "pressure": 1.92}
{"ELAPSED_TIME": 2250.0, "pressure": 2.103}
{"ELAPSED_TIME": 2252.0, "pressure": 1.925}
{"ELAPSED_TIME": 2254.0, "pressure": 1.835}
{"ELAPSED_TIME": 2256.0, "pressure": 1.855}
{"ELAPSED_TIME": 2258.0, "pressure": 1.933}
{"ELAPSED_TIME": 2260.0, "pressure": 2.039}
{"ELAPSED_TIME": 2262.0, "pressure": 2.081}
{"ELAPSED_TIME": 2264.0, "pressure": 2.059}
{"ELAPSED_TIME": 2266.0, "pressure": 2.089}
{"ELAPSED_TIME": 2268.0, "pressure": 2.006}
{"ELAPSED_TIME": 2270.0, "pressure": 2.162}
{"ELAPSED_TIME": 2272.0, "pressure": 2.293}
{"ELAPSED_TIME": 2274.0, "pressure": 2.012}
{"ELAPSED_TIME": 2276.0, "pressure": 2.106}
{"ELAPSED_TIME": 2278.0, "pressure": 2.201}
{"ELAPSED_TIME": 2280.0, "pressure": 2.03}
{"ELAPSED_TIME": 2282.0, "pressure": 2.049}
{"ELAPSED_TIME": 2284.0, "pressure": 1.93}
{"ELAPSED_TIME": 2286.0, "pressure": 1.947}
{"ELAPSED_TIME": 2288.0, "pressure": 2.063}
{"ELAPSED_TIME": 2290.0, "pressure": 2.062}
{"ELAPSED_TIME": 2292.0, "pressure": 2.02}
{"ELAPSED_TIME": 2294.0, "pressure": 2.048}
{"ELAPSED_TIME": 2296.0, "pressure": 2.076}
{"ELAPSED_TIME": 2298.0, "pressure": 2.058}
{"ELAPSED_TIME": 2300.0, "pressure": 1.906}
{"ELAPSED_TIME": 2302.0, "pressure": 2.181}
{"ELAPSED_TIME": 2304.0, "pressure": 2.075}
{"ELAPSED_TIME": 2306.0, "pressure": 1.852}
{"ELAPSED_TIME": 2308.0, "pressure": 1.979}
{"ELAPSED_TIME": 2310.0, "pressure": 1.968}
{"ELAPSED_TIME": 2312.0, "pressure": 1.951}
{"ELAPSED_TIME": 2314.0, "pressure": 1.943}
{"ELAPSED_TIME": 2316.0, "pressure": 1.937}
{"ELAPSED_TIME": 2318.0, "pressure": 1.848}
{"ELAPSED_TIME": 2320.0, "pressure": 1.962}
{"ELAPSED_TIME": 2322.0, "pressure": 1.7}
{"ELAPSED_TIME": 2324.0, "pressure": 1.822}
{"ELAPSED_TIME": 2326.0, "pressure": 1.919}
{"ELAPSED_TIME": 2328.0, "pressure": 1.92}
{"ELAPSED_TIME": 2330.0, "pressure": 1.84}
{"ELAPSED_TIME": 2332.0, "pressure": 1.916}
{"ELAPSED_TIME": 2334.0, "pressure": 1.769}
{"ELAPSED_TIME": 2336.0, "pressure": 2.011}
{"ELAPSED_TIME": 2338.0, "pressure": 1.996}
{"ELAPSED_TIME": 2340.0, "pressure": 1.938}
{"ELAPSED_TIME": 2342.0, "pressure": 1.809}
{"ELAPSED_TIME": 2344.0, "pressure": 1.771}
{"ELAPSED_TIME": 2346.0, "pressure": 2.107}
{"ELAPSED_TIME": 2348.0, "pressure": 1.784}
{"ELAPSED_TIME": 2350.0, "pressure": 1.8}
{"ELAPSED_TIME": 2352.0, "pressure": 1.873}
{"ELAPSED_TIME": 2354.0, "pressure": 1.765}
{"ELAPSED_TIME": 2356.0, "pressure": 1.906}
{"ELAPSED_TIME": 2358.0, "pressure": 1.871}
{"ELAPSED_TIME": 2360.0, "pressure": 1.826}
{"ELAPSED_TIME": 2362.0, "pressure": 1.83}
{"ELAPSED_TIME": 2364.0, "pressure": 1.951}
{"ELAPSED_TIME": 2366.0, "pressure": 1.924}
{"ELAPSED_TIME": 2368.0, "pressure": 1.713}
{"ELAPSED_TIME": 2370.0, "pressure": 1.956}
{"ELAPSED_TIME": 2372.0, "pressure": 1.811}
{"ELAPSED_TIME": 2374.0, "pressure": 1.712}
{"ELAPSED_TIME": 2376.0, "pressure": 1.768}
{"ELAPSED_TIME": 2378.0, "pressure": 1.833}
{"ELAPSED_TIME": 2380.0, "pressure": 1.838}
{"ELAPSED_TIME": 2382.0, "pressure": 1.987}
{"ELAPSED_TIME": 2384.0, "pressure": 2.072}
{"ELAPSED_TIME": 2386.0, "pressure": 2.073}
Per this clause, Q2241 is -3.09 min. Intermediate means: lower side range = 1.51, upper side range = 1.92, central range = 1.93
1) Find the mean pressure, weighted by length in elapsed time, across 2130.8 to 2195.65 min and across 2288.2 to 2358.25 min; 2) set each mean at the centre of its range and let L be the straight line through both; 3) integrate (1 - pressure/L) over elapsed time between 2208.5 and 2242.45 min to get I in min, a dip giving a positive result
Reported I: -3.8 min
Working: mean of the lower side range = 1.45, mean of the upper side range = 1.93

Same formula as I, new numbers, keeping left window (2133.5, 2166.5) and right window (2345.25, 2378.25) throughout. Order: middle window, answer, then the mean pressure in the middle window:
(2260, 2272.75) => -3.36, 2.11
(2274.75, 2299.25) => -4.92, 2.05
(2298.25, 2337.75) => -3.62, 1.93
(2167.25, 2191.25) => 1.03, 1.44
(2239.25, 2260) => -3.82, 1.94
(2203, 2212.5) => -0.78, 1.68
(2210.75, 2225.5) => -1.76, 1.76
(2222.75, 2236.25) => -2.60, 1.9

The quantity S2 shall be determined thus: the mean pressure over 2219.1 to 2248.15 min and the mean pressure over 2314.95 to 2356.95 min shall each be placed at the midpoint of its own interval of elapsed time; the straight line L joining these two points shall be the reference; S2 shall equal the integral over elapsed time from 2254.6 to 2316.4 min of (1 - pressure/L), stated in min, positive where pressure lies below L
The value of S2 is -4.8 min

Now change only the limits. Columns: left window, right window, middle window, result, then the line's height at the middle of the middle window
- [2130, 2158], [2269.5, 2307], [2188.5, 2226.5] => 0.14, 1.71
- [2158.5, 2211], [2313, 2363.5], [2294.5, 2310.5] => -1.98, 1.79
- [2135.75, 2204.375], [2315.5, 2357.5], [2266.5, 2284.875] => -3.79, 1.73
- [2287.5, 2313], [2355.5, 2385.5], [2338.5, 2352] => 0.35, 1.92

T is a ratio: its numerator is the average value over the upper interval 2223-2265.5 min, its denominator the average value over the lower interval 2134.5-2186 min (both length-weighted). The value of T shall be 1.36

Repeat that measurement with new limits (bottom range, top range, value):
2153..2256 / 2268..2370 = 1.17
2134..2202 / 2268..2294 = 1.40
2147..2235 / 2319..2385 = 1.17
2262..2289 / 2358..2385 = 0.90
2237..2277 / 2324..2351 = 0.94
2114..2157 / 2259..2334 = 1.38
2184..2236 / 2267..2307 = 1.19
